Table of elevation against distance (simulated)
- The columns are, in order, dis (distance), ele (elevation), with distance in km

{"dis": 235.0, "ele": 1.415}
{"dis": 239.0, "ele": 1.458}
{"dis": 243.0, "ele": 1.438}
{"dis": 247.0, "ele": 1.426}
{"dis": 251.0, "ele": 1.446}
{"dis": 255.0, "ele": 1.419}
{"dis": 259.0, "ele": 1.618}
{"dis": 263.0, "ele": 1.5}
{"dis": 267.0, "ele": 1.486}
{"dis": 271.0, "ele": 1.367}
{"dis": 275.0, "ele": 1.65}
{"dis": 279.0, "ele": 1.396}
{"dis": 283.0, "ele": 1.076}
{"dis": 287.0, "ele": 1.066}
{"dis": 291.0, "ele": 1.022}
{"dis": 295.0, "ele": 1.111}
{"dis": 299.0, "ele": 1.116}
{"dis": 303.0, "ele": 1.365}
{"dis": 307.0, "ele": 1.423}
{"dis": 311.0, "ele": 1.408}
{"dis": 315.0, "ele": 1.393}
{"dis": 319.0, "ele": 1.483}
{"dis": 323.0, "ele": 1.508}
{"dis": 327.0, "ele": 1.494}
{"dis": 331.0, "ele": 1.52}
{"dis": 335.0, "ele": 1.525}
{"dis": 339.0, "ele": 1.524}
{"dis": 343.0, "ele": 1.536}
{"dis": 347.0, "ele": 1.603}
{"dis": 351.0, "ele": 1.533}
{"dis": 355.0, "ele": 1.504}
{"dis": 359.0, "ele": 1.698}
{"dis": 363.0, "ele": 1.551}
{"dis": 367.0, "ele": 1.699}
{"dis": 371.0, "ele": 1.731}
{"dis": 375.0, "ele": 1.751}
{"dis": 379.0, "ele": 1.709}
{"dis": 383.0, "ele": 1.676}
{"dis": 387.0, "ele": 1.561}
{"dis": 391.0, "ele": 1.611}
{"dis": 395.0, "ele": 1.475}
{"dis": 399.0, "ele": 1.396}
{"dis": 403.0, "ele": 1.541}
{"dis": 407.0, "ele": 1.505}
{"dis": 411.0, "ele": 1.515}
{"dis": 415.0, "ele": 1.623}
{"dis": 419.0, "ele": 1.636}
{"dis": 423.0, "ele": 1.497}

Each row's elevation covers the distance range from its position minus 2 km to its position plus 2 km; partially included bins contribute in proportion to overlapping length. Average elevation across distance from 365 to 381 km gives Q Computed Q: 1.72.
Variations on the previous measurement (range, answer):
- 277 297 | 1.13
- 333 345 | 1.53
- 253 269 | 1.51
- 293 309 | 1.25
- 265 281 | 1.47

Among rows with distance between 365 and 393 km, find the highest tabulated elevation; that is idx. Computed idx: 1.751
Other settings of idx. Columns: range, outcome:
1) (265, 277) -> 1.65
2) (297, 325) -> 1.508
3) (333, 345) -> 1.536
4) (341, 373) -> 1.731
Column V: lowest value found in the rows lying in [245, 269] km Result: 1.419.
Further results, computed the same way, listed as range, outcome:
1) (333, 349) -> 1.524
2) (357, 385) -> 1.551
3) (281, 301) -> 1.022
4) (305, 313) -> 1.408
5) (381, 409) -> 1.396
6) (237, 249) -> 1.426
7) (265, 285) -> 1.076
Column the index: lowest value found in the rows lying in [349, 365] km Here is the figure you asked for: 1.504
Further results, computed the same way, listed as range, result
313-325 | 1.393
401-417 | 1.505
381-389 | 1.561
